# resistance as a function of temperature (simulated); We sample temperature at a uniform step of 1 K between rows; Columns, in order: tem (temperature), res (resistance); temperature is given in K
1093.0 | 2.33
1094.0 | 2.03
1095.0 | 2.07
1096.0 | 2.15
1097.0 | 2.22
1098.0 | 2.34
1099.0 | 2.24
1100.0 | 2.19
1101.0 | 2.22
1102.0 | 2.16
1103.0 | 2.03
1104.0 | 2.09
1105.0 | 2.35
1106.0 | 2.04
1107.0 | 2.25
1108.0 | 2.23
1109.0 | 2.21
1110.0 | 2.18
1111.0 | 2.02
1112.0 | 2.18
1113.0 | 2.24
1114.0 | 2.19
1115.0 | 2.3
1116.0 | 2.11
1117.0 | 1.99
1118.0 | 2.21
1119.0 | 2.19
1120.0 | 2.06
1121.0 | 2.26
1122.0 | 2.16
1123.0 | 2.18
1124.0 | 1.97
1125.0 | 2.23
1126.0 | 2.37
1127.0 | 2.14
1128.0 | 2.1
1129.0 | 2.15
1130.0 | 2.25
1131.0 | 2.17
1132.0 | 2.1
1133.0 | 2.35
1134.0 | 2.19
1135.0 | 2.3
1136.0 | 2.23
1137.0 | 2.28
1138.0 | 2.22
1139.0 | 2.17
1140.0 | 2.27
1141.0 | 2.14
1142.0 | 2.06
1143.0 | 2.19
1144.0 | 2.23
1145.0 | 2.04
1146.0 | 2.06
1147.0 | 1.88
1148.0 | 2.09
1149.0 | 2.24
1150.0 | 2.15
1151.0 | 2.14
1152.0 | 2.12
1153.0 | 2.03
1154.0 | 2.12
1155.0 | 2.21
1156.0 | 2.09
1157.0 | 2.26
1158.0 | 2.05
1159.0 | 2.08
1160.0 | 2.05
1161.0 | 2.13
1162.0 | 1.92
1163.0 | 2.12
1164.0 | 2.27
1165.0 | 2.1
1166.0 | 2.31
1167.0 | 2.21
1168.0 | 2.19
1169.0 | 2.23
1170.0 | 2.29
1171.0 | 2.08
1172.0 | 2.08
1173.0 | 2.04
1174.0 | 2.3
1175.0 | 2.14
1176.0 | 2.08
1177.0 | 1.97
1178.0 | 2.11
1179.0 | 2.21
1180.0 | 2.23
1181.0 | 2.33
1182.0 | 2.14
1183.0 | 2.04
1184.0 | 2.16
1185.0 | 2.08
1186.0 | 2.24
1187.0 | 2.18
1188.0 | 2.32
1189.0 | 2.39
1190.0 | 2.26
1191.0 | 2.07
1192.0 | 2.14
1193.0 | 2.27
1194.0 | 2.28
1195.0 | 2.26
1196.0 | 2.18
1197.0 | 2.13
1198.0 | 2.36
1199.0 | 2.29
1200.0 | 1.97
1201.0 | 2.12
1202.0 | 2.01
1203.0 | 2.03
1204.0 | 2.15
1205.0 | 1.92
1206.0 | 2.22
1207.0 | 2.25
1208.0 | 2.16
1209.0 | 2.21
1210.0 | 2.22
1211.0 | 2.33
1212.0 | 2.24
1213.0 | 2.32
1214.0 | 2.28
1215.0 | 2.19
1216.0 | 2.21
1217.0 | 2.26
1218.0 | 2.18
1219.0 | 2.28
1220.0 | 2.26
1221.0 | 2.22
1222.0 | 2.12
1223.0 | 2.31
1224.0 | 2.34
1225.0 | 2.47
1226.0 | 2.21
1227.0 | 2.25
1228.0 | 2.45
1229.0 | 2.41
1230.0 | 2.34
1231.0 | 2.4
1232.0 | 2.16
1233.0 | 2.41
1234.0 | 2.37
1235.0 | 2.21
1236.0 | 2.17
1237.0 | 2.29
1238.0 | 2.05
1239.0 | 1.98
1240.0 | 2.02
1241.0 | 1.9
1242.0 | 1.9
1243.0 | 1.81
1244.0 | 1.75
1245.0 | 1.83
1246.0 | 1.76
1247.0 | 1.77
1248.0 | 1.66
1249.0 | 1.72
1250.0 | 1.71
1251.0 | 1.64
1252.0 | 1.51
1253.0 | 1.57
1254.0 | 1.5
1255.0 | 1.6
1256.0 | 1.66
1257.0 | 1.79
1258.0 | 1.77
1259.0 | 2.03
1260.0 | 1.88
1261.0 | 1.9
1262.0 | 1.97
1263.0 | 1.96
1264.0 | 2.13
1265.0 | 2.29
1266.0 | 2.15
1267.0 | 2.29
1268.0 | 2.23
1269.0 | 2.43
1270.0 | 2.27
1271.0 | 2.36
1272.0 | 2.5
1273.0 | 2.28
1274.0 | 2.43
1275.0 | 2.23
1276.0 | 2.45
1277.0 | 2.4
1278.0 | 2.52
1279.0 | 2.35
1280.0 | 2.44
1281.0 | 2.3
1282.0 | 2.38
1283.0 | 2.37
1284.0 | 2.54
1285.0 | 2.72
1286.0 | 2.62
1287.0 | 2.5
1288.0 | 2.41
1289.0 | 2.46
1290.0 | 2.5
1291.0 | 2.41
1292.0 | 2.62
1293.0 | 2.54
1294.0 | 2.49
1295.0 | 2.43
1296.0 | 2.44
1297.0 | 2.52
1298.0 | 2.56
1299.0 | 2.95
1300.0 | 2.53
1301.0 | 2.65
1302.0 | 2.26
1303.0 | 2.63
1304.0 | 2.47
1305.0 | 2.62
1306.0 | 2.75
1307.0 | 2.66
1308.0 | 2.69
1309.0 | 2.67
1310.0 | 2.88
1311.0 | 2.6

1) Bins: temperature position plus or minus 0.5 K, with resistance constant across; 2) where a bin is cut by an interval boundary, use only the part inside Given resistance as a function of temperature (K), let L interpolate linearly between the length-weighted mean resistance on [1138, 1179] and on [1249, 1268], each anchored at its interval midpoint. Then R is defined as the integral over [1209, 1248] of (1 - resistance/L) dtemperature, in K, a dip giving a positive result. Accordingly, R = -4.5 K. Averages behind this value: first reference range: 2.13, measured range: 2.17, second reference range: 1.86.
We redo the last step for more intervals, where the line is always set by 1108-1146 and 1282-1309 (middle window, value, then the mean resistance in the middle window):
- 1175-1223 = 3.0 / 2.19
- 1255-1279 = 3.2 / 2.16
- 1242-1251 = 2.5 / 1.75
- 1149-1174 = 1.3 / 2.14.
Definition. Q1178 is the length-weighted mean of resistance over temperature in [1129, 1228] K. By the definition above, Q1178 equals 2.18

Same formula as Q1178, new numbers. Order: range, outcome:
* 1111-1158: 2.16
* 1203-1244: 2.2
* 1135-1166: 2.14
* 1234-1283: 2.04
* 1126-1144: 2.2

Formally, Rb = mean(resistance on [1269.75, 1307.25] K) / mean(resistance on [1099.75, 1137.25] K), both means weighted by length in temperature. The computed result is 1.1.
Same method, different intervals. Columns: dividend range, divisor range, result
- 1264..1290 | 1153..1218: 1.10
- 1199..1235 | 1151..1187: 1.04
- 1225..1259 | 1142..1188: 0.92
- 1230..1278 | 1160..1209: 0.94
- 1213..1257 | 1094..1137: 0.94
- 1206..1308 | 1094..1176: 1.03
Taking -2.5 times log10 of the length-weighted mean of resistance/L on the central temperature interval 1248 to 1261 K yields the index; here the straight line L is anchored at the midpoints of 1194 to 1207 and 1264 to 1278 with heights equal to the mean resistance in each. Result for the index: 0.32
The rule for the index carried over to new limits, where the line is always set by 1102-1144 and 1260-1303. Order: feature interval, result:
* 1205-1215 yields 0.03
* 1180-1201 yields 0.03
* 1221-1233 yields 0.00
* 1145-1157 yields 0.06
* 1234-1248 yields 0.19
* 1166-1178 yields 0.05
